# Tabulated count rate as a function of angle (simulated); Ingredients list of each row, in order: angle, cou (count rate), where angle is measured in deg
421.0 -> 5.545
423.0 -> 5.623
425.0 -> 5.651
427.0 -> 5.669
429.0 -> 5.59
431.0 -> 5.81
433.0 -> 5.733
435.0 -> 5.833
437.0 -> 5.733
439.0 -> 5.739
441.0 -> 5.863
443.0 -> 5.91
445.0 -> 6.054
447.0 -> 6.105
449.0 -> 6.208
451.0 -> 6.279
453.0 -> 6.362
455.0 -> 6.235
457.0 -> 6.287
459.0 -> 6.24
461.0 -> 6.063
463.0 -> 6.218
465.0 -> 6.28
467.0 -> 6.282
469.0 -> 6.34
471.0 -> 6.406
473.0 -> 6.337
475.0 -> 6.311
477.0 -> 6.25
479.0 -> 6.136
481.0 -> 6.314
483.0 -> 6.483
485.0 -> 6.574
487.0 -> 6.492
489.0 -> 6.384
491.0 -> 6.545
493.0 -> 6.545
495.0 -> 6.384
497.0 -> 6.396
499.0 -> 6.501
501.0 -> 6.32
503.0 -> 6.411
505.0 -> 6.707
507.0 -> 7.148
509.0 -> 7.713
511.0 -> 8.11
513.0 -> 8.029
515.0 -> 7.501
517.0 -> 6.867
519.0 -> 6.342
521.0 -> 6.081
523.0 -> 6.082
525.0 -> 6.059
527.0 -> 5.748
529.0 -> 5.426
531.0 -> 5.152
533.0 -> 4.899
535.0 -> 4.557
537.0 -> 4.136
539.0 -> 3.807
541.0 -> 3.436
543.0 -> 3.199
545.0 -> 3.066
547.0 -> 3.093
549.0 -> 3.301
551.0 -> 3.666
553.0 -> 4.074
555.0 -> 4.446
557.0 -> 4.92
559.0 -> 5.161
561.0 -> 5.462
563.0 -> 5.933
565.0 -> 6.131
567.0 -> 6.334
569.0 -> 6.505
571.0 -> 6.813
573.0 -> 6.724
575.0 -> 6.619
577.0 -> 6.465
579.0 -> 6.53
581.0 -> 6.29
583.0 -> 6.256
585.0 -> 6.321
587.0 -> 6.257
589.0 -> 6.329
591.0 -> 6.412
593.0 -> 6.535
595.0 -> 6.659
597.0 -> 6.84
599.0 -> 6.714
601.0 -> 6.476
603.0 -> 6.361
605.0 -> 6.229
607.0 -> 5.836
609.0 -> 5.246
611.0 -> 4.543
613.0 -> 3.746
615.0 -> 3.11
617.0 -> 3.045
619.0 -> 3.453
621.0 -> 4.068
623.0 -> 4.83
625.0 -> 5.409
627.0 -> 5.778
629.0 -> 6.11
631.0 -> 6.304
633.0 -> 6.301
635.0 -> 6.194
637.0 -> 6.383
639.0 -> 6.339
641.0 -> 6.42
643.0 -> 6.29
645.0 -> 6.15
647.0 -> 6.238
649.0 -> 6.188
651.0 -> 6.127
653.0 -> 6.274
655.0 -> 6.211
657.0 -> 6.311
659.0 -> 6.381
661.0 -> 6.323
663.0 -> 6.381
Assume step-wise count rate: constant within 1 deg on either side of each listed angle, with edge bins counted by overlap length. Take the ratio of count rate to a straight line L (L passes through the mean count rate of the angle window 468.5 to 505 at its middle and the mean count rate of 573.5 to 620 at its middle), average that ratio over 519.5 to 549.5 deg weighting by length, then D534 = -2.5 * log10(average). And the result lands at 0.32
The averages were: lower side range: 6.41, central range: 4.59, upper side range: 5.76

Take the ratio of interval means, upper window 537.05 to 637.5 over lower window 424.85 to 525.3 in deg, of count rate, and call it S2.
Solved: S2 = 0.8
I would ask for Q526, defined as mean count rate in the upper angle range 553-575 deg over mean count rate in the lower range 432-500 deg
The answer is 0.9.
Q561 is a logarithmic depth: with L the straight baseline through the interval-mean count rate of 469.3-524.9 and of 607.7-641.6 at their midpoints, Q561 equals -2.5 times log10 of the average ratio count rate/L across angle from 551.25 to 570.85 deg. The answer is 0.08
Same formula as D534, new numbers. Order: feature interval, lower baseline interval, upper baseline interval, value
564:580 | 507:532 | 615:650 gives -0.07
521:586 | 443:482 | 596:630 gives 0.07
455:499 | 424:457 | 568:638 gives -0.08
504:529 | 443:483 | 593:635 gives -0.15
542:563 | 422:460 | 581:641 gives 0.36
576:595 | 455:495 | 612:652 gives -0.13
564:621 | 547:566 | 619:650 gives -0.13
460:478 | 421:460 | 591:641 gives -0.07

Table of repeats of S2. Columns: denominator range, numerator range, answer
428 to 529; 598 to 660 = 0.89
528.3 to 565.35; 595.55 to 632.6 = 1.20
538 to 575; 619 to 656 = 1.22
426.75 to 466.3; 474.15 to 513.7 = 1.11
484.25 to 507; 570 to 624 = 0.88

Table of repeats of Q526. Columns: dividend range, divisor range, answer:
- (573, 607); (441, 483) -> 1.03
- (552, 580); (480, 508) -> 0.90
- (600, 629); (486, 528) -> 0.73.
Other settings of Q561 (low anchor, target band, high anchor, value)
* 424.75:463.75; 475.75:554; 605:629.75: -0.05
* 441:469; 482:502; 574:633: -0.07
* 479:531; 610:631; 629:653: 0.37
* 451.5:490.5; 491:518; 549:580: -0.15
